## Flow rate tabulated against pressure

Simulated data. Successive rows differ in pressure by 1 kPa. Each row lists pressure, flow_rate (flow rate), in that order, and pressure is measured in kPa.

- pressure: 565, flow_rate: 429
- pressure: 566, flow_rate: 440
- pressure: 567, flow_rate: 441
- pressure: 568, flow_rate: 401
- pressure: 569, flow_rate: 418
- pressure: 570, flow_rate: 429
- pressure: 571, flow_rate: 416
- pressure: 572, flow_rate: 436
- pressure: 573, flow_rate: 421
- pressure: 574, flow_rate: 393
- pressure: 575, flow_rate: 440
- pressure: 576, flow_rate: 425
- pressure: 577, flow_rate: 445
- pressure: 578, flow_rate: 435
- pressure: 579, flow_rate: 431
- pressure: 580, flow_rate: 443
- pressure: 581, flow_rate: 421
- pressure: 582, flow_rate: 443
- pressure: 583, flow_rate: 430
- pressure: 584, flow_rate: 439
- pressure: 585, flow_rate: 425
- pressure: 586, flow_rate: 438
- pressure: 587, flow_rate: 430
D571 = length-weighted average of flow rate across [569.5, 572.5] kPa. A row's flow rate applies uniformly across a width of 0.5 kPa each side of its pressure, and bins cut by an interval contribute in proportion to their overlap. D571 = 427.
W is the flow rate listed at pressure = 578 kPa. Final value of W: 435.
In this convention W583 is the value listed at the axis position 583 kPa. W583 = 430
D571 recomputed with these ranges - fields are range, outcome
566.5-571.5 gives 421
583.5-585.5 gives 432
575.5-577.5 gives 435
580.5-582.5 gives 432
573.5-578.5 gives 428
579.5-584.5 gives 435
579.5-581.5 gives 432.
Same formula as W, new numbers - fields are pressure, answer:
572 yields 436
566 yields 440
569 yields 418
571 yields 416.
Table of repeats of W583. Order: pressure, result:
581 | 421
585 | 425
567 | 441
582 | 443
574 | 393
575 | 440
